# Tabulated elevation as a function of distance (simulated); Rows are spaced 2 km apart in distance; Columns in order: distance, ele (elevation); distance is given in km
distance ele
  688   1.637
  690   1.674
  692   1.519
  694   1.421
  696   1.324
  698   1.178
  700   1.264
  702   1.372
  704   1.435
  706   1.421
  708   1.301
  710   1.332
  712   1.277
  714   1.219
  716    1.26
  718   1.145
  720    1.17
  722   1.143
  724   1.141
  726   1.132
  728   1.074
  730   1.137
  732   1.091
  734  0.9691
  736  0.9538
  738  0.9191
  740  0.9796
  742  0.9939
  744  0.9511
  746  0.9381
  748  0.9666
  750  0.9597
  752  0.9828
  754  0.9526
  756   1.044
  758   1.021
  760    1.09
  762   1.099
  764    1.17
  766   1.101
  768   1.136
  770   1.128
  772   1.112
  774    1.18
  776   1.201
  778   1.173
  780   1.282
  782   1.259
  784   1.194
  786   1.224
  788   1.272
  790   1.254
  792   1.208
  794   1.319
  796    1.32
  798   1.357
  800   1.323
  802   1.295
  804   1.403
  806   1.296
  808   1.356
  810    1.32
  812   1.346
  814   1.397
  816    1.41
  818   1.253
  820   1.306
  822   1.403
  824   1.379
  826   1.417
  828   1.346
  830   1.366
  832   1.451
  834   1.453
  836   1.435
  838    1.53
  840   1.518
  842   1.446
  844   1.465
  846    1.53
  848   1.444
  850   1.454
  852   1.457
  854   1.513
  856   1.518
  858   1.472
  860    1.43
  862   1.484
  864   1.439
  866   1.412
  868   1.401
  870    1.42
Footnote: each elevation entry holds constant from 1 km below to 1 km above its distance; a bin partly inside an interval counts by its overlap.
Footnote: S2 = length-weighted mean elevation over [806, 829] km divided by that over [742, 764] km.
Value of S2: 1.34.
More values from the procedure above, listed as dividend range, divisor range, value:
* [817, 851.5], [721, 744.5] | 1.37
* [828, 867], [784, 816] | 1.11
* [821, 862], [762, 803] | 1.19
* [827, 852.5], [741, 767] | 1.42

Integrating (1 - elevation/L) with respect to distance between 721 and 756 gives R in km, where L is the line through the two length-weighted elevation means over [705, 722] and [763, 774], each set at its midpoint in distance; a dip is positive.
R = 5.39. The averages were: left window 1.26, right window 1.13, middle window 1.02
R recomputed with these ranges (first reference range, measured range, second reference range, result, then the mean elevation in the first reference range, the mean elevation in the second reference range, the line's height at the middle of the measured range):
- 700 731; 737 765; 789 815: 5.9 km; 1.24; 1.32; 1.27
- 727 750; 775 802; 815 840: -0.8 km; 0.996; 1.4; 1.22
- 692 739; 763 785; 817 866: 2.3 km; 1.21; 1.44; 1.32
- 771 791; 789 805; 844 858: -0.4 km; 1.22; 1.48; 1.28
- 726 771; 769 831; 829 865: -1.7 km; 1.03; 1.47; 1.26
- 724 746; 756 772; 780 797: 0.7 km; 1.02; 1.26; 1.15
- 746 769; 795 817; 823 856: -1.1 km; 1.04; 1.45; 1.28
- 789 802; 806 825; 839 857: 0.3 km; 1.3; 1.48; 1.37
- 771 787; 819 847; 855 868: -1.3 km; 1.2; 1.45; 1.37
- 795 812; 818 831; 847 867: 0.2 km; 1.33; 1.46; 1.38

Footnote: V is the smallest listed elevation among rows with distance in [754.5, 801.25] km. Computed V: 1.021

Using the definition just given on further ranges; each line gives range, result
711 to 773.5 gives 0.9191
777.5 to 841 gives 1.173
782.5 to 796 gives 1.194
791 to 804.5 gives 1.208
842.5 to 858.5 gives 1.444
